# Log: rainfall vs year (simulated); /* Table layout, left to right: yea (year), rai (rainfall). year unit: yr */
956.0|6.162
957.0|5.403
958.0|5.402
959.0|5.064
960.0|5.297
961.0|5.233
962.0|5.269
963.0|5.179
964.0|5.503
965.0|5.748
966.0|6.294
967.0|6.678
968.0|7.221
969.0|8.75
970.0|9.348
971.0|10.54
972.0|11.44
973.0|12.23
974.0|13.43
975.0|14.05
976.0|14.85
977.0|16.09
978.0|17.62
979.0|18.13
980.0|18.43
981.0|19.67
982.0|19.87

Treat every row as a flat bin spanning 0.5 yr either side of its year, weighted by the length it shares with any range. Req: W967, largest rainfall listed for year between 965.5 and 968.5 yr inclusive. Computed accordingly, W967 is 7.221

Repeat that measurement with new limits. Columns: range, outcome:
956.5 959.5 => 5.403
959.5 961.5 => 5.297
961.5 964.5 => 5.503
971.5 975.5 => 14.05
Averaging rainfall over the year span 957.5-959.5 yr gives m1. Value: 5.23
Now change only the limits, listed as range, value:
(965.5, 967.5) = 6.49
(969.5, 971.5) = 9.94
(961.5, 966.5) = 5.6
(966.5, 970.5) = 8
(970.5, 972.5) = 11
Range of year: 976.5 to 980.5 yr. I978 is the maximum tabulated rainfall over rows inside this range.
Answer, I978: 18.43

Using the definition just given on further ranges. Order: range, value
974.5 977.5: 16.09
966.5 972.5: 11.44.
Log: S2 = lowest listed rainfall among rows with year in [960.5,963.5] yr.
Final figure 5.179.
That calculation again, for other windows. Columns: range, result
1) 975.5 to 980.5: 14.85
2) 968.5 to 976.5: 8.75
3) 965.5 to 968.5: 6.294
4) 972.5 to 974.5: 12.23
